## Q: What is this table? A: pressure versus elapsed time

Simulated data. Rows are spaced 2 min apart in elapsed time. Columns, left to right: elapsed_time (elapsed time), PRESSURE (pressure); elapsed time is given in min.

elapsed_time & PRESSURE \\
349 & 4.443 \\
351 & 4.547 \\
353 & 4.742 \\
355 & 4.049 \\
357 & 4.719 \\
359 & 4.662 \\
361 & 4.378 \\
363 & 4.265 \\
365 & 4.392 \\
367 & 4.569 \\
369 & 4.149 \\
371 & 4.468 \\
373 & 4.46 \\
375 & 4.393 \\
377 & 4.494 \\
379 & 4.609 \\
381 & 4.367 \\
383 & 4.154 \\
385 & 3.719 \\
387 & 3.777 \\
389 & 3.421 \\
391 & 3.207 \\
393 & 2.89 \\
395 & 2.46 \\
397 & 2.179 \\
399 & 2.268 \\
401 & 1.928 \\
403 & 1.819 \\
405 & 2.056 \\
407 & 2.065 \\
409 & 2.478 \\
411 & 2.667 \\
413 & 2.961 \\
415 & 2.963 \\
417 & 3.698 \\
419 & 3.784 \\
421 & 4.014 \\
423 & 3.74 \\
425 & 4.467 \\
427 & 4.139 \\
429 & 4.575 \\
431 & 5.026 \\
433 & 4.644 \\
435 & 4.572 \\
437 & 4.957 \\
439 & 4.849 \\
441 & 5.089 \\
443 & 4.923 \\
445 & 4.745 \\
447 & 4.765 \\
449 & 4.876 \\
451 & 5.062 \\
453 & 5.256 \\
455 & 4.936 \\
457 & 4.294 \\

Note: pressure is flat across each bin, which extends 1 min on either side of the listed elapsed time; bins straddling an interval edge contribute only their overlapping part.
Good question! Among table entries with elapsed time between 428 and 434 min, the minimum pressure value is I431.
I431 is 4.575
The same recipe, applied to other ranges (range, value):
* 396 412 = 1.819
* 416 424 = 3.698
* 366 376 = 4.149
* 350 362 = 4.049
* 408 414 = 2.478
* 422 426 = 3.74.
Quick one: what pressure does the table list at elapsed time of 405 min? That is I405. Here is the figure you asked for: 2.056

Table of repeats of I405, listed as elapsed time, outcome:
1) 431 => 5.026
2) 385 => 3.719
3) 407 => 2.065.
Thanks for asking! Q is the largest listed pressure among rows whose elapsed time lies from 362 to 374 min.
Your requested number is 4.569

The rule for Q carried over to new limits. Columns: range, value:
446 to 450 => 4.876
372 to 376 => 4.46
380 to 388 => 4.367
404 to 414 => 2.961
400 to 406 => 2.056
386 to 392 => 3.777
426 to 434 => 5.026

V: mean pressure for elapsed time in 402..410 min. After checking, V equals 2.1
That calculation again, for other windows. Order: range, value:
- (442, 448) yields 4.81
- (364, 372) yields 4.39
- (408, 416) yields 2.77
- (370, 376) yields 4.44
